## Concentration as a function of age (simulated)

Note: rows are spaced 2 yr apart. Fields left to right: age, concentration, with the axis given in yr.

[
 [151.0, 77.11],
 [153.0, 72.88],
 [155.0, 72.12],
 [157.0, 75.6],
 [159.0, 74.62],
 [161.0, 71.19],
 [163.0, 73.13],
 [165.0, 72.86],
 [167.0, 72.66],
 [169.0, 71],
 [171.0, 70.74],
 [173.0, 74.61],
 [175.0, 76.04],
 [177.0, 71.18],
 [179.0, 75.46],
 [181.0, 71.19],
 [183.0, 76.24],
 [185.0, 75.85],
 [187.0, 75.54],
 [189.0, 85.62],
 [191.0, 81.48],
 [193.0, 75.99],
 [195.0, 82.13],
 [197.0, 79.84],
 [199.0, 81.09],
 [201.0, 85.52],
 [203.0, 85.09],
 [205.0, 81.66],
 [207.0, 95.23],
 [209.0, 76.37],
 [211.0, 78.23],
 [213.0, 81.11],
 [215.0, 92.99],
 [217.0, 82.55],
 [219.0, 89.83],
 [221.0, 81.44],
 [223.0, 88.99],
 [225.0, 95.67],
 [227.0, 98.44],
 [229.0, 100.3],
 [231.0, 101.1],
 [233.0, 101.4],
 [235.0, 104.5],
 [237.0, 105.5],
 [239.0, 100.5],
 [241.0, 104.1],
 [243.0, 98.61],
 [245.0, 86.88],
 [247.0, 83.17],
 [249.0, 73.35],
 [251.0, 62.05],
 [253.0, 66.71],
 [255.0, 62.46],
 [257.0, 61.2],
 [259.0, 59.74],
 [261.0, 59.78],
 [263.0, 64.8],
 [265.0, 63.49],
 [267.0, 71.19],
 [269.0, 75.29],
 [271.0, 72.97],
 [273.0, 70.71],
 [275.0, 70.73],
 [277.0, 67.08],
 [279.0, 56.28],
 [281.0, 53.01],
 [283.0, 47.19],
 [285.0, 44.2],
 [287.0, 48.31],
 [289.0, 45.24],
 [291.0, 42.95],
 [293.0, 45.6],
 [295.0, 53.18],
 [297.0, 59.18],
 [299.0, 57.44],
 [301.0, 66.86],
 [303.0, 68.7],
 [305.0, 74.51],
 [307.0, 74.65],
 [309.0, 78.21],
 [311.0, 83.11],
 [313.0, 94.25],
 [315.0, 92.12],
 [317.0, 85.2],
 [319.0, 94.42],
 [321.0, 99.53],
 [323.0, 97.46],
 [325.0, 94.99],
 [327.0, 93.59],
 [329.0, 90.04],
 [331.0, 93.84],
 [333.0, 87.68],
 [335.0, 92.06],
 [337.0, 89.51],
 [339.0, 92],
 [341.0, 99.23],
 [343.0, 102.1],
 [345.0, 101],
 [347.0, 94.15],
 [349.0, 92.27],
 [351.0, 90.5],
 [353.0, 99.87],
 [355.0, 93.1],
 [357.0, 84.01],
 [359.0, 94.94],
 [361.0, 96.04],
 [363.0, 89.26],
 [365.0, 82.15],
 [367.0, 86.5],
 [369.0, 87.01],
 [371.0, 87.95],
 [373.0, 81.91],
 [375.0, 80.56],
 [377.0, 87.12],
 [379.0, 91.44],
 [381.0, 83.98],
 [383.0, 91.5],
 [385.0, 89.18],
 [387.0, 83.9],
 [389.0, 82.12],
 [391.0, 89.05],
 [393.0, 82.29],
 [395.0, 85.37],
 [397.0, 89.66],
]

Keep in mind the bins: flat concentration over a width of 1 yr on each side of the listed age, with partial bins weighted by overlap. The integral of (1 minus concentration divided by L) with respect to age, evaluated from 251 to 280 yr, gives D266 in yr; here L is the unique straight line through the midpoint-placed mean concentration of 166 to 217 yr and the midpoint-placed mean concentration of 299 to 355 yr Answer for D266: 6.5 yr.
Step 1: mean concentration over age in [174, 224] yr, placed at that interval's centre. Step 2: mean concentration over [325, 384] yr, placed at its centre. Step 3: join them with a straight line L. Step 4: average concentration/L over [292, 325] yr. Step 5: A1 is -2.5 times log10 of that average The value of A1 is 0.15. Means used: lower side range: 81.1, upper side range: 90.9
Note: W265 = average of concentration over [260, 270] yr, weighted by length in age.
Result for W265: 66.9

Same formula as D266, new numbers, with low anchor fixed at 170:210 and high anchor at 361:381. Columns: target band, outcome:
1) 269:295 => 8.37 yr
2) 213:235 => -3.55 yr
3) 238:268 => 2.53 yr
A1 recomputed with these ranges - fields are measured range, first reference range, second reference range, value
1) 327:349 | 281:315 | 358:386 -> -0.23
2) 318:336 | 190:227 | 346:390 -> -0.07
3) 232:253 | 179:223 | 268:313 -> -0.24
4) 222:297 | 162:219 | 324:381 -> 0.15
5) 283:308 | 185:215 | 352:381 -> 0.46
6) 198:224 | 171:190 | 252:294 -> -0.20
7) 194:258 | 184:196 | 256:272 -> -0.19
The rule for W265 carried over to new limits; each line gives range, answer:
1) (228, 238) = 103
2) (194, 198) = 81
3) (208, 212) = 77.3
